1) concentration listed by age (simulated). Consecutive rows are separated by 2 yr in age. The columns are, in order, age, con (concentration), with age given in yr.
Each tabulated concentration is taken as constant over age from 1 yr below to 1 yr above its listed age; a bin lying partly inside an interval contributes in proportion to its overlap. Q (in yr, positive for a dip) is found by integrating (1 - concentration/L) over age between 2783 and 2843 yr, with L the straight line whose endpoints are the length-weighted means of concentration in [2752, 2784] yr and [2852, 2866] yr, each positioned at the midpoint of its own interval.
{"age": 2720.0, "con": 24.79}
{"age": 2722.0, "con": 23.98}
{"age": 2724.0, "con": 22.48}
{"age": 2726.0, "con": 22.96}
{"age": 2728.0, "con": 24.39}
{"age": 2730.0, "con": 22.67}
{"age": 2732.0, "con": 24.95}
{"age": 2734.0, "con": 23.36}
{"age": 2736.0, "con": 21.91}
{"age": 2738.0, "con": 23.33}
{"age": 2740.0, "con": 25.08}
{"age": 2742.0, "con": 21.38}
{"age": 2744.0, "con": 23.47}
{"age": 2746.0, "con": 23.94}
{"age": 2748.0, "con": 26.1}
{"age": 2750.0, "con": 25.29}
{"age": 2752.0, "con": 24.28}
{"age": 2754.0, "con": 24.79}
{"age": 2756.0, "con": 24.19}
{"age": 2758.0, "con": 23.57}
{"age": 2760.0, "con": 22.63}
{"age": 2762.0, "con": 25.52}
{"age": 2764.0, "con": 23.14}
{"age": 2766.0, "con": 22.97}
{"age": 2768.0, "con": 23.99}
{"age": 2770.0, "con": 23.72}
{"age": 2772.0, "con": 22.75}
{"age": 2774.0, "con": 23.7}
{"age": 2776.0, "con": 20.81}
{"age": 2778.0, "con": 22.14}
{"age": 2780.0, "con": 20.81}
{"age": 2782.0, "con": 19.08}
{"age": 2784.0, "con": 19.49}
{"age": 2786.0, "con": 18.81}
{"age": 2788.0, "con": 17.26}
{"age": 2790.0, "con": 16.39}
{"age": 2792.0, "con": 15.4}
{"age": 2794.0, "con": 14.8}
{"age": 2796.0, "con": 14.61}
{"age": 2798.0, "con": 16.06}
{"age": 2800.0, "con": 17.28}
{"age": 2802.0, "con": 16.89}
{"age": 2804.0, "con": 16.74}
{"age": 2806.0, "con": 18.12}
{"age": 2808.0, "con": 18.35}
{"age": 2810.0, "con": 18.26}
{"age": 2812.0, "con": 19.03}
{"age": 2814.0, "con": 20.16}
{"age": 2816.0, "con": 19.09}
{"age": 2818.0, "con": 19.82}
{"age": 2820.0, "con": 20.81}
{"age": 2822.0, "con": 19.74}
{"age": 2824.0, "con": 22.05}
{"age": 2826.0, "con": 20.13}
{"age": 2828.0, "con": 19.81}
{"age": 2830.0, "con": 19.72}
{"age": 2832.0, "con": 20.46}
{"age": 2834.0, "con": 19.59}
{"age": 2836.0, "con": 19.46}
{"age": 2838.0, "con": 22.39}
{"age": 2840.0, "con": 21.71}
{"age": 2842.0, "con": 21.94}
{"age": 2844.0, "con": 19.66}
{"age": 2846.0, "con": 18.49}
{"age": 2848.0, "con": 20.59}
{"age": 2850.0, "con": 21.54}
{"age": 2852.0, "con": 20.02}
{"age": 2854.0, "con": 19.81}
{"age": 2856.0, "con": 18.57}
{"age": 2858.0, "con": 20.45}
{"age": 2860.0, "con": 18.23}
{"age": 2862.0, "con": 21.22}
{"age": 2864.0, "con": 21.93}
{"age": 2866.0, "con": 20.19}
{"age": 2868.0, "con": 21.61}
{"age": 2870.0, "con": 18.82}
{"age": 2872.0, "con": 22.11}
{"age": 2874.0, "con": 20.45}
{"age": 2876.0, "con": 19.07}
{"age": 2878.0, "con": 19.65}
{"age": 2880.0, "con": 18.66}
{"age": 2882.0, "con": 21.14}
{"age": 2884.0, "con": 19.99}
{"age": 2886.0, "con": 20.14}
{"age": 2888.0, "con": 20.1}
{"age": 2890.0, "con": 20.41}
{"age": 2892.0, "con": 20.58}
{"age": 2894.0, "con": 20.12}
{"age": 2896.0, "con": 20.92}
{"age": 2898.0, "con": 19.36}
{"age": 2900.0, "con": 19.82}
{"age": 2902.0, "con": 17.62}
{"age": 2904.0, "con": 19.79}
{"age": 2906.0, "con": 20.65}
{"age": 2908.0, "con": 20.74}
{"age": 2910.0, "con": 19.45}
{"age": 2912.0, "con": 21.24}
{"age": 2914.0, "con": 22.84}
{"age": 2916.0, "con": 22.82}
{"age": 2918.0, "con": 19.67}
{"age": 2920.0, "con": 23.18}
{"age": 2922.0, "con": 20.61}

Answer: 7.3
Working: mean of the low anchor 22.9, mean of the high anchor 20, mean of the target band 18.8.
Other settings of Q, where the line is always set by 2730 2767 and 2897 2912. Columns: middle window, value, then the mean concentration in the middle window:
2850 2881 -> 1.0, 20.1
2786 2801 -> 4.3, 16.2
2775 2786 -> 1.3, 20.3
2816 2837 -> 1.6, 20.1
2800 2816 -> 2.9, 18.2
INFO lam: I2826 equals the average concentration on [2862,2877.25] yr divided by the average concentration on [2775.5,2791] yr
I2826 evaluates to 1.1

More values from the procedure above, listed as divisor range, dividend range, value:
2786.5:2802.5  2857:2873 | 1.27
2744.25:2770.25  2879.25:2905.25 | 0.82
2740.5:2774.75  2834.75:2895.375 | 0.85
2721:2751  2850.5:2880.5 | 0.85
